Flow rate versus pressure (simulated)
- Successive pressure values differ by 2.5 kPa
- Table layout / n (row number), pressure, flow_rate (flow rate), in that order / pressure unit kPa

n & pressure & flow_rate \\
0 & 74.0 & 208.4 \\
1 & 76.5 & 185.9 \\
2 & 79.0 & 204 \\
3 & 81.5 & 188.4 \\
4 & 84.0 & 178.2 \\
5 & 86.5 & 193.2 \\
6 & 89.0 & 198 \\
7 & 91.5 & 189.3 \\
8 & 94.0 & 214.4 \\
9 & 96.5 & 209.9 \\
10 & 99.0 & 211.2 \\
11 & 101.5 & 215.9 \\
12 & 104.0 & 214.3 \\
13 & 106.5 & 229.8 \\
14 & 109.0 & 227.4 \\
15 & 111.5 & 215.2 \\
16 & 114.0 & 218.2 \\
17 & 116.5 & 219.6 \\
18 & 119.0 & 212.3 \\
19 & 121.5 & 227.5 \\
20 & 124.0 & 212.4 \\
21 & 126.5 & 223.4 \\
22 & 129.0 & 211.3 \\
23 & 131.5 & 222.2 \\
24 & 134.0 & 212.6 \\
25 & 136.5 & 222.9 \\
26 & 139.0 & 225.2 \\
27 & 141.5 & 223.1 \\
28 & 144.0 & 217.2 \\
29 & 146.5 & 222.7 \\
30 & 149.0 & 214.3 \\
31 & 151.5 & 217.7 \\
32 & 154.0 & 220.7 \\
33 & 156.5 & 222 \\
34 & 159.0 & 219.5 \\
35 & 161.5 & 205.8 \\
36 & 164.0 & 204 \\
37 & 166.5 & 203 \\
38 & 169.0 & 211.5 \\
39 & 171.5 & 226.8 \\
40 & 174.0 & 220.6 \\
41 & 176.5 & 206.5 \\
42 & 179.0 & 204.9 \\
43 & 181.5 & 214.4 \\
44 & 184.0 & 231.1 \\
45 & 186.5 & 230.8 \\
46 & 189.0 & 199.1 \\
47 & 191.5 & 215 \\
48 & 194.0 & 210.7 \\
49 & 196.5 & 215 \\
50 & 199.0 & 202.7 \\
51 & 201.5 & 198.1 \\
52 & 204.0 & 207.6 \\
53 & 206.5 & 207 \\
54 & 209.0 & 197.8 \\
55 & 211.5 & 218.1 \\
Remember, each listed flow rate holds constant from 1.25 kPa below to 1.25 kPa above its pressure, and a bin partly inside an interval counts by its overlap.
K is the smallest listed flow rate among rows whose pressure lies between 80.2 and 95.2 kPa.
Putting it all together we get 178.2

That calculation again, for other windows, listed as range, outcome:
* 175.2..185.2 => 204.9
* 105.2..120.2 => 212.3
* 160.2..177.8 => 203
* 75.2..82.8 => 185.9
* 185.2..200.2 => 199.1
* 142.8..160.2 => 214.3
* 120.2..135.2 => 211.3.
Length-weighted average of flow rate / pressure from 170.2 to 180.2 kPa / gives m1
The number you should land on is 215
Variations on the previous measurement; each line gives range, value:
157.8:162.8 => 212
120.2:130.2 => 219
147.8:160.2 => 219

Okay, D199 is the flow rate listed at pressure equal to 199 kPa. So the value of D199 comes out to 202.7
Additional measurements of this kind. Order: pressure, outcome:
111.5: 215.2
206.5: 207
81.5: 188.4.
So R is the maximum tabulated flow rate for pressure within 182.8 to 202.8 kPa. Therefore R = 231.1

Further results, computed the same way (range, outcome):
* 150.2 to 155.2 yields 220.7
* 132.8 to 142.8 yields 225.2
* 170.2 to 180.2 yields 226.8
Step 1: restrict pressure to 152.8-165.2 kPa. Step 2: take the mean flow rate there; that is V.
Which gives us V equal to 214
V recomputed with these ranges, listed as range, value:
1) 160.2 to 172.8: 210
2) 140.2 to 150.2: 219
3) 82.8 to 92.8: 190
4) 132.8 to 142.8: 221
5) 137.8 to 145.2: 222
